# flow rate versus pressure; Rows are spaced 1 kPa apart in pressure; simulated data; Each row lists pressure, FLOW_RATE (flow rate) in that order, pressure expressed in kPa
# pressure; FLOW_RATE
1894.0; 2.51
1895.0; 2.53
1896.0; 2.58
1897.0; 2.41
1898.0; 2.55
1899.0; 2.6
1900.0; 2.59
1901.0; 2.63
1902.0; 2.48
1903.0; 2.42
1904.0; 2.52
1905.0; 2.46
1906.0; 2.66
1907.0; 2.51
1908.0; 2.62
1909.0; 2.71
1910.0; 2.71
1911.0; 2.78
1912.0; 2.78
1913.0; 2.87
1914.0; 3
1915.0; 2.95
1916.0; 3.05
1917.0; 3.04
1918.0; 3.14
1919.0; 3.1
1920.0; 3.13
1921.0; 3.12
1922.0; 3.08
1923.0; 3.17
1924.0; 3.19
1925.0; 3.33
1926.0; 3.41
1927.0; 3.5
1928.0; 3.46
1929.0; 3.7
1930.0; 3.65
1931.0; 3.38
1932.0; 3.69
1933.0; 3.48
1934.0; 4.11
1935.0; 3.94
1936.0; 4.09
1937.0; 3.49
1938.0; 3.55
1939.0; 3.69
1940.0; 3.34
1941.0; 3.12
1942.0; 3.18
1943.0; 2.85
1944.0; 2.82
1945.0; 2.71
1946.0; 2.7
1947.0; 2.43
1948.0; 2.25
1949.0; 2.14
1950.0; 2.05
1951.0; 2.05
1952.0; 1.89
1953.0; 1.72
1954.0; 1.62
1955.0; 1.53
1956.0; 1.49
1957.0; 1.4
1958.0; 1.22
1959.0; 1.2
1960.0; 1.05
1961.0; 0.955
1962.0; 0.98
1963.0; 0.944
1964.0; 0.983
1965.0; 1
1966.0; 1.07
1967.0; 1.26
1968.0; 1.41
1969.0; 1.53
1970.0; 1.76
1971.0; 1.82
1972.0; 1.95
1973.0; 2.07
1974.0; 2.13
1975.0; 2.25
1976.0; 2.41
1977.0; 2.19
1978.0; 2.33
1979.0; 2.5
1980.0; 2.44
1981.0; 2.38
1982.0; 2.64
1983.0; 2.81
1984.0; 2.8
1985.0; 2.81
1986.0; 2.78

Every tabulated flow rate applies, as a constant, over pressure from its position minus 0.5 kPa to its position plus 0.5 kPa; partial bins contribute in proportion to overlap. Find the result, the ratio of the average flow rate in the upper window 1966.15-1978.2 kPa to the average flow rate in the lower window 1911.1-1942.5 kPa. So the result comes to 0.57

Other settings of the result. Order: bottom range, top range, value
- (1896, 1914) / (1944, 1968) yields 0.62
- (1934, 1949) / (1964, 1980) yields 0.58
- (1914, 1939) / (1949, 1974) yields 0.44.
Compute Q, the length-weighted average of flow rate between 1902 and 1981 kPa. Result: 2.51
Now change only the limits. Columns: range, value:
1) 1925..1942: 3.58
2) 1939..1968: 1.88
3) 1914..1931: 3.25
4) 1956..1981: 1.63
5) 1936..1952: 2.83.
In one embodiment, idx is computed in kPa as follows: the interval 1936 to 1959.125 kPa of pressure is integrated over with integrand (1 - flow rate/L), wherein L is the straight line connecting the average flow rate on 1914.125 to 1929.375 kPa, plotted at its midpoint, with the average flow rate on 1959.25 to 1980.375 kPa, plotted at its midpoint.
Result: 0.1 kPa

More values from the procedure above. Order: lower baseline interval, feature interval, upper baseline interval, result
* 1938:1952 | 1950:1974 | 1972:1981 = 9.86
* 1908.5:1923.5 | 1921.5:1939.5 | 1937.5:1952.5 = -4.48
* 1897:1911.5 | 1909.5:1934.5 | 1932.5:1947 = -2.28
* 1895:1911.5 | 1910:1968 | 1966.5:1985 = -4.93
